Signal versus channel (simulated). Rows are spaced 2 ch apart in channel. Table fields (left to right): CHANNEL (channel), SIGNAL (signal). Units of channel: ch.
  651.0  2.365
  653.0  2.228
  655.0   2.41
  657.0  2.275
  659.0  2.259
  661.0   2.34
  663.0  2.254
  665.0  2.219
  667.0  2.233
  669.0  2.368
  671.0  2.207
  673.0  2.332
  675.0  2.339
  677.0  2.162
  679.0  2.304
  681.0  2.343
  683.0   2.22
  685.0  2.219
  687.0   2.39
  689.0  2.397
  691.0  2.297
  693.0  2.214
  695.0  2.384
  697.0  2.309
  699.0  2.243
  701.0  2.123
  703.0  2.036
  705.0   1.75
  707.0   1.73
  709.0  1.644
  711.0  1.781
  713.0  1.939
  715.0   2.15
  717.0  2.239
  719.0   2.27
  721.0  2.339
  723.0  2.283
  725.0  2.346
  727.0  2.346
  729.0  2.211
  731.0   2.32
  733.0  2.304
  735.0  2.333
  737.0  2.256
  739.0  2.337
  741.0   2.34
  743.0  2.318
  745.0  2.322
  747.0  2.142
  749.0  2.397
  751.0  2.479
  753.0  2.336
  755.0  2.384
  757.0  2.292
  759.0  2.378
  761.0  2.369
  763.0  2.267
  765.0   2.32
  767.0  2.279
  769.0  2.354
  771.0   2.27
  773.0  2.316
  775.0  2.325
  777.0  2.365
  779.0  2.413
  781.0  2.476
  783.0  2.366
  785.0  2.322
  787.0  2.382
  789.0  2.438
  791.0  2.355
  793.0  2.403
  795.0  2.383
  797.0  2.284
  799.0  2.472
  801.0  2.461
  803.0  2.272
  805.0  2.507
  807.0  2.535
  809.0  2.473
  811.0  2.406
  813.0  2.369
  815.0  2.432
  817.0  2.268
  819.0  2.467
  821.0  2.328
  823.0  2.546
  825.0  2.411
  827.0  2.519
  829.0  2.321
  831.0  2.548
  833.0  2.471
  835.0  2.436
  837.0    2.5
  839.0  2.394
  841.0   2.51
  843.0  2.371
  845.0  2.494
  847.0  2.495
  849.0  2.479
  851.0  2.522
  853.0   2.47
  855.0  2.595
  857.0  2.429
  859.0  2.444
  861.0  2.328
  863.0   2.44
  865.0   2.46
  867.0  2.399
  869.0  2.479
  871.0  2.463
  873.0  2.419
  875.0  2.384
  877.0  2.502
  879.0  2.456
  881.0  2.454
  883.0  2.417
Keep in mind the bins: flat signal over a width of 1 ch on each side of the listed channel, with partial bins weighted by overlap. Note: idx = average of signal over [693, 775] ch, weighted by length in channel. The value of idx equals 2.23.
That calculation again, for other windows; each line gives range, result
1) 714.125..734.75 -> 2.28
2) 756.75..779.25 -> 2.33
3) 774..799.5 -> 2.38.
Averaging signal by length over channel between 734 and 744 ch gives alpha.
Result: 2.32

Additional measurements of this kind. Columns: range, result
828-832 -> 2.43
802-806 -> 2.39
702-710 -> 1.79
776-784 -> 2.4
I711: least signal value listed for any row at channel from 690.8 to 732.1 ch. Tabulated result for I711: 1.644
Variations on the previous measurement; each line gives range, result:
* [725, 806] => 2.142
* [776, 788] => 2.322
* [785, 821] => 2.268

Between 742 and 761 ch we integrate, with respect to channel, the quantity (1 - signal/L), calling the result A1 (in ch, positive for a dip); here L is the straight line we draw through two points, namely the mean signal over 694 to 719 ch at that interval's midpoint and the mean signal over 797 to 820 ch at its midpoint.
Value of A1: -1.16 ch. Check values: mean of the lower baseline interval 2.04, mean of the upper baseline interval 2.42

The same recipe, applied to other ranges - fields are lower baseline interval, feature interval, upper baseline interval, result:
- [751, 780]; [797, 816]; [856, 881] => -0.4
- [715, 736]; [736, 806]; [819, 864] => 0.1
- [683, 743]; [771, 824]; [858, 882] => -1.7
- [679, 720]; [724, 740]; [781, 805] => -0.6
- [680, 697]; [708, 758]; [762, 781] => 1.6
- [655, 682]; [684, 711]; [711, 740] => 1.7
